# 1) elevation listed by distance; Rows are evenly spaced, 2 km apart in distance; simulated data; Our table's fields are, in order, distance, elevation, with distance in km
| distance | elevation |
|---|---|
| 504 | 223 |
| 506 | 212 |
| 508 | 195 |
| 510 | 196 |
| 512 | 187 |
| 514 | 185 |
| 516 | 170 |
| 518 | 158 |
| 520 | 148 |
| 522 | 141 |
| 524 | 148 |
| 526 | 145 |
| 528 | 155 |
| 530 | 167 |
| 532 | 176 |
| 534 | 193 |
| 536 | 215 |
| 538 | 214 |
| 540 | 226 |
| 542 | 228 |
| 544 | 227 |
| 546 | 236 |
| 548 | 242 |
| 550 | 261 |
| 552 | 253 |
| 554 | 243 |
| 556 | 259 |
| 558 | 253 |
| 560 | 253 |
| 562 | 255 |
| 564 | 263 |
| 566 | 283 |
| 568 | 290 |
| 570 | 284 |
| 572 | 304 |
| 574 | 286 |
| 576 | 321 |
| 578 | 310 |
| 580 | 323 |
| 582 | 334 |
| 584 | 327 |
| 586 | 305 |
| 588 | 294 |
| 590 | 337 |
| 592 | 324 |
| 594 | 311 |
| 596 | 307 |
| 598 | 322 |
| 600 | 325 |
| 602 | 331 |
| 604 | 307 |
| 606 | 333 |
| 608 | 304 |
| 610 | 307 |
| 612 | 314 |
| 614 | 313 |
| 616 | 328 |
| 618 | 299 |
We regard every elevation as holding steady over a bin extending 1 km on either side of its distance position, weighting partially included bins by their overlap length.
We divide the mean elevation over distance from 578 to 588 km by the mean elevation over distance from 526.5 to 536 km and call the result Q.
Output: 1.81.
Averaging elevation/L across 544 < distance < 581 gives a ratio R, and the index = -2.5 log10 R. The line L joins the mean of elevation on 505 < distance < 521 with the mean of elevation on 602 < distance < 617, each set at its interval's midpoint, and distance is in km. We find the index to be -0.09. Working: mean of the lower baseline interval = 181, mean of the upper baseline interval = 316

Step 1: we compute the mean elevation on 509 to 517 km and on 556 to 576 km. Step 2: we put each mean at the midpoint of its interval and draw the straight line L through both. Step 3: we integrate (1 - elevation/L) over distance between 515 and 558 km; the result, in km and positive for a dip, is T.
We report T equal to 4.9 km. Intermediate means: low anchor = 184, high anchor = 276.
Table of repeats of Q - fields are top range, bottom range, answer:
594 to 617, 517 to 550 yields 1.66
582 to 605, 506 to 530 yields 1.89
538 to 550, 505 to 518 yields 1.24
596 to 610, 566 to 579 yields 1.07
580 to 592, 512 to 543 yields 1.80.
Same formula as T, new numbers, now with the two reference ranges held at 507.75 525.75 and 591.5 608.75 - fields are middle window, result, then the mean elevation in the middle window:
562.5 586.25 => -2.57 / 301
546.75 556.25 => -0.83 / 251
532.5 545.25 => -0.50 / 216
